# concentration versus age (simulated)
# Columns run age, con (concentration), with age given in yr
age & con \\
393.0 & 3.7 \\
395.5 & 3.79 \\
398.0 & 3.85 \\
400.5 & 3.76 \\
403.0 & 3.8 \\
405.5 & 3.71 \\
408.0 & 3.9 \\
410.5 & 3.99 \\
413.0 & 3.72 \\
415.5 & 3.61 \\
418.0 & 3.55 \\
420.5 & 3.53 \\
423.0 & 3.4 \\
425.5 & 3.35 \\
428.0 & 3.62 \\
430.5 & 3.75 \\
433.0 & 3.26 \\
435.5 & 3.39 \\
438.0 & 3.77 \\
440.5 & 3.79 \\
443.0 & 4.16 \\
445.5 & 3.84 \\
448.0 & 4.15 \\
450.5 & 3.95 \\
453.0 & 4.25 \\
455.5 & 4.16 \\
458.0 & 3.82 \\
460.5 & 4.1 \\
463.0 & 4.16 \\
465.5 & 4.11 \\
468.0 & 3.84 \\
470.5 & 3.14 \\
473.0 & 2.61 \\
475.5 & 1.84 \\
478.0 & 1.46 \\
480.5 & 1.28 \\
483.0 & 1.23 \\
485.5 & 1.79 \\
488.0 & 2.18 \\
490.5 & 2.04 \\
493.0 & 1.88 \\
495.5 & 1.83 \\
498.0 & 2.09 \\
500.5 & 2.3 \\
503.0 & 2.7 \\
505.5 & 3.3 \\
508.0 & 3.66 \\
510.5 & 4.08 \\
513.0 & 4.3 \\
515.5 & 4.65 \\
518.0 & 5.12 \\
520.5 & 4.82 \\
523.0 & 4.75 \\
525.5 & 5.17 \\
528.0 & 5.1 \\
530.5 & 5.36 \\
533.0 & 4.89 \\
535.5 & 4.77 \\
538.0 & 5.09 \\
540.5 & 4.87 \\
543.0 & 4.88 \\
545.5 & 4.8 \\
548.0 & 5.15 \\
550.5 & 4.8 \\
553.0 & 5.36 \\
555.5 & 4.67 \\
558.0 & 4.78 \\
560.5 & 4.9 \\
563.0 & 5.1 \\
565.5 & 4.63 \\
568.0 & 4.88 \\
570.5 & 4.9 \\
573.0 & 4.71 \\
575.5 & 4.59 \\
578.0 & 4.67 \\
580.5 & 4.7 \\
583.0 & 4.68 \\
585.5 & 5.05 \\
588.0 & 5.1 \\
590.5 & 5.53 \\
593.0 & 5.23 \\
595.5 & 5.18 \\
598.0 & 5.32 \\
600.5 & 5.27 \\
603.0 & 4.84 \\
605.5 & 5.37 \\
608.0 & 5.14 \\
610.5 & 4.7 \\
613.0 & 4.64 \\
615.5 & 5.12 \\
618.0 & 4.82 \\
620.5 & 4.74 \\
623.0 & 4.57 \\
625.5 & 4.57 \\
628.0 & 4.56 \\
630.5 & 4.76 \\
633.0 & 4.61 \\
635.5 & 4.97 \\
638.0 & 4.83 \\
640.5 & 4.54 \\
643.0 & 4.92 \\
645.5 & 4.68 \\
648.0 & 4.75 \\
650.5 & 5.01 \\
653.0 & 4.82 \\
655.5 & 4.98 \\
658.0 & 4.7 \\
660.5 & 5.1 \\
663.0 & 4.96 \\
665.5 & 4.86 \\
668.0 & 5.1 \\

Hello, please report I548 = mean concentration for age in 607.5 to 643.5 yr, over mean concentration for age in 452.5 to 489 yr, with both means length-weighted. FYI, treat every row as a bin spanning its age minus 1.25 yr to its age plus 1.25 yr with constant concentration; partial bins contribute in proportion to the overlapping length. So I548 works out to 1.63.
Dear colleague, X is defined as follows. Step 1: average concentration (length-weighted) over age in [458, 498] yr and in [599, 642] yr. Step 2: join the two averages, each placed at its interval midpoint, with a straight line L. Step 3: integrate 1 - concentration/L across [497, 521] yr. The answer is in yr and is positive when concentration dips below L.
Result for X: -4.9 yr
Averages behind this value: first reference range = 2.53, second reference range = 4.83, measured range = 3.68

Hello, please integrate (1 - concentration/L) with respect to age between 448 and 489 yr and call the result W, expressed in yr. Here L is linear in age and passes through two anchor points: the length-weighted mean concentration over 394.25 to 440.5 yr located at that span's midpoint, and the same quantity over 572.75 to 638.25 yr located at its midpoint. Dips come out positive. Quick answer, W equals 9.64 yr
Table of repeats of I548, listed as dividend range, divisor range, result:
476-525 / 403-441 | 0.81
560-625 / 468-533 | 1.54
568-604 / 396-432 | 1.35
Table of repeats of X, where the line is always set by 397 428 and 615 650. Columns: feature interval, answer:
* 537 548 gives -1.60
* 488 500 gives 6.09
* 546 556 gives -1.51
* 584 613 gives -3.51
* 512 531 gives -3.13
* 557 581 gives -1.92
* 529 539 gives -1.79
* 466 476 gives 2.35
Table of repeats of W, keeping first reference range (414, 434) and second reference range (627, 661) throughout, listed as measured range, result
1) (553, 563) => -1.4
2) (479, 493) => 7.8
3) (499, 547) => -4.0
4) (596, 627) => -2.2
